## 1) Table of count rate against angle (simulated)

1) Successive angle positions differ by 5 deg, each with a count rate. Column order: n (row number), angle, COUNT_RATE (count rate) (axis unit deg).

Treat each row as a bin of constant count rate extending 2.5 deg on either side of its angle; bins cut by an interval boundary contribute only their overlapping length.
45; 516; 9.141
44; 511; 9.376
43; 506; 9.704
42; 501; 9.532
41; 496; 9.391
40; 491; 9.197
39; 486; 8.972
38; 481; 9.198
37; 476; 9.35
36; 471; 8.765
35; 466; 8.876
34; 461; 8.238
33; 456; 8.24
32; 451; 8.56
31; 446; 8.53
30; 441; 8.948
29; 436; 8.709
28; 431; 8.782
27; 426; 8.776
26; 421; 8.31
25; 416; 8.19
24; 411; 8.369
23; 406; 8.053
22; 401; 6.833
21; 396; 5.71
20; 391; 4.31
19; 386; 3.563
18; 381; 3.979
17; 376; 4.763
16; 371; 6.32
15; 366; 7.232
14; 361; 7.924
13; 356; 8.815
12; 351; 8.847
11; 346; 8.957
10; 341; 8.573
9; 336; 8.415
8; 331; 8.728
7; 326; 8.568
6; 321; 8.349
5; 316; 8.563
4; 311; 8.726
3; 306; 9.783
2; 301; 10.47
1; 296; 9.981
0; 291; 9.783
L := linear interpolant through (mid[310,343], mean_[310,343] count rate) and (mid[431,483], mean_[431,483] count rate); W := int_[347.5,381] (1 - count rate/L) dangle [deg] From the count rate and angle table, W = 5.8 deg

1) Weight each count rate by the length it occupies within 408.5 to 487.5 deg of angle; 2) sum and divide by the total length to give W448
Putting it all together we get 8.67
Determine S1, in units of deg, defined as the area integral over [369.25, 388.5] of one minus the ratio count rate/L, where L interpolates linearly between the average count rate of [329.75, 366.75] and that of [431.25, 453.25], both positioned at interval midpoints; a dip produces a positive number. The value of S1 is 8.9 deg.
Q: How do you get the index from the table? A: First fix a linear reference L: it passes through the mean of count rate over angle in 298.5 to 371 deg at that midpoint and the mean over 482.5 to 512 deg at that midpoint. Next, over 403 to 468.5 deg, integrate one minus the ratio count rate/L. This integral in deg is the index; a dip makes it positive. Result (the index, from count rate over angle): 4.24 deg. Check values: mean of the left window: 8.63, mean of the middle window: 8.49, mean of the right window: 9.36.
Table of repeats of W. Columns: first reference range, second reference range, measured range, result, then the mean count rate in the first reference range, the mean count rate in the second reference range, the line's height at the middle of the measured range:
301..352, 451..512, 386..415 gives 8.01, 8.83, 9.04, 8.93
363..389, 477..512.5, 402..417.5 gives -4.10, 5.21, 9.34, 6.38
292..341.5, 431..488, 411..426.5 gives 0.83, 9.06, 8.76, 8.85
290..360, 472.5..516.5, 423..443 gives 0.90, 9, 9.31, 9.2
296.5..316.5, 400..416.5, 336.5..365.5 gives 1.02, 9.53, 7.91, 8.82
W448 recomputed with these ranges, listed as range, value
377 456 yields 7.29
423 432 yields 8.75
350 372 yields 7.86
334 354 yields 8.71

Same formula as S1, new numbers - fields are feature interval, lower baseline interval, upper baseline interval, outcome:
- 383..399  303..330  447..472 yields 7.5 deg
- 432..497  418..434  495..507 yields 1.8 deg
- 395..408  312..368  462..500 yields 2.7 deg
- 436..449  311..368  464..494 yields 0.3 deg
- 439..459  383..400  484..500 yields -3.5 deg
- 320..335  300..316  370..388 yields -0.9 deg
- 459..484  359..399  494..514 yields -1.3 deg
